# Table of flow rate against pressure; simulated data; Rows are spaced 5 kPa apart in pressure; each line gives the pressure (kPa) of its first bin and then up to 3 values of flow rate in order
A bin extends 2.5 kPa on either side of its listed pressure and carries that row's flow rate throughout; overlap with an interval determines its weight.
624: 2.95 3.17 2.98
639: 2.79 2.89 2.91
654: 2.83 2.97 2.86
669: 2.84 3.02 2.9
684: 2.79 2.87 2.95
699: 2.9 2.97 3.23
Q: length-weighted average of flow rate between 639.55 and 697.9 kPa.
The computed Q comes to 2.89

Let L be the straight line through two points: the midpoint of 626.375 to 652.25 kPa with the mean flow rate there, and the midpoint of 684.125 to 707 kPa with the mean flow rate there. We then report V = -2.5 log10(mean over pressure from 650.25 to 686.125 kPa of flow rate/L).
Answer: 0.02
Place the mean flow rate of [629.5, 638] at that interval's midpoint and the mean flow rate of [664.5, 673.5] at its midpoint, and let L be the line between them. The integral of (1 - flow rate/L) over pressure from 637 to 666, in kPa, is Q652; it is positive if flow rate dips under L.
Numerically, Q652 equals 0.6 kPa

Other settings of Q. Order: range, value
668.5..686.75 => 2.89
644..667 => 2.89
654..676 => 2.91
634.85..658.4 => 2.87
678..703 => 2.89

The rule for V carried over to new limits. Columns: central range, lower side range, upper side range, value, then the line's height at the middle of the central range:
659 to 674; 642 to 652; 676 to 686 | -0.01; 2.87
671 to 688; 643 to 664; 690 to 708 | 0.01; 2.93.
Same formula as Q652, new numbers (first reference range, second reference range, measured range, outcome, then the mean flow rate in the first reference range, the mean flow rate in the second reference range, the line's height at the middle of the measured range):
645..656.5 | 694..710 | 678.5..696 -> 0.54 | 2.87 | 3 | 2.96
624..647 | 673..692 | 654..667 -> 0.10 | 2.96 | 2.89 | 2.92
